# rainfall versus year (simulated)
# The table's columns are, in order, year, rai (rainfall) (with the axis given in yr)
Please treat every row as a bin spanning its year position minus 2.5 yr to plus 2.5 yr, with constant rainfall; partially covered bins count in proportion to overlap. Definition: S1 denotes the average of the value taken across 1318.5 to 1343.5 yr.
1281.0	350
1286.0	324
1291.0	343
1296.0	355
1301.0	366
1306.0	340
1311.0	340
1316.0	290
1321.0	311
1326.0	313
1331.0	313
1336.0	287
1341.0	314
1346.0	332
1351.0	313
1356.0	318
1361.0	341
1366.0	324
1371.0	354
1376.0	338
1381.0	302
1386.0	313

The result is 308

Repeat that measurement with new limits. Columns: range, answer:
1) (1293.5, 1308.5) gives 354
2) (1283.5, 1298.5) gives 341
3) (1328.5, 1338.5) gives 300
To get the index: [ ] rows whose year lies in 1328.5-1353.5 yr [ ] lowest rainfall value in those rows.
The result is 287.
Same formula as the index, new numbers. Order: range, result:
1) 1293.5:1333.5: 290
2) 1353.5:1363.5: 318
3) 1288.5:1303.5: 343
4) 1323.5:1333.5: 313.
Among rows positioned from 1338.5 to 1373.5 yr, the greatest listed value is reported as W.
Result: 354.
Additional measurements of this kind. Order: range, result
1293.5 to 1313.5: 366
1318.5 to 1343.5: 314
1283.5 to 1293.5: 343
